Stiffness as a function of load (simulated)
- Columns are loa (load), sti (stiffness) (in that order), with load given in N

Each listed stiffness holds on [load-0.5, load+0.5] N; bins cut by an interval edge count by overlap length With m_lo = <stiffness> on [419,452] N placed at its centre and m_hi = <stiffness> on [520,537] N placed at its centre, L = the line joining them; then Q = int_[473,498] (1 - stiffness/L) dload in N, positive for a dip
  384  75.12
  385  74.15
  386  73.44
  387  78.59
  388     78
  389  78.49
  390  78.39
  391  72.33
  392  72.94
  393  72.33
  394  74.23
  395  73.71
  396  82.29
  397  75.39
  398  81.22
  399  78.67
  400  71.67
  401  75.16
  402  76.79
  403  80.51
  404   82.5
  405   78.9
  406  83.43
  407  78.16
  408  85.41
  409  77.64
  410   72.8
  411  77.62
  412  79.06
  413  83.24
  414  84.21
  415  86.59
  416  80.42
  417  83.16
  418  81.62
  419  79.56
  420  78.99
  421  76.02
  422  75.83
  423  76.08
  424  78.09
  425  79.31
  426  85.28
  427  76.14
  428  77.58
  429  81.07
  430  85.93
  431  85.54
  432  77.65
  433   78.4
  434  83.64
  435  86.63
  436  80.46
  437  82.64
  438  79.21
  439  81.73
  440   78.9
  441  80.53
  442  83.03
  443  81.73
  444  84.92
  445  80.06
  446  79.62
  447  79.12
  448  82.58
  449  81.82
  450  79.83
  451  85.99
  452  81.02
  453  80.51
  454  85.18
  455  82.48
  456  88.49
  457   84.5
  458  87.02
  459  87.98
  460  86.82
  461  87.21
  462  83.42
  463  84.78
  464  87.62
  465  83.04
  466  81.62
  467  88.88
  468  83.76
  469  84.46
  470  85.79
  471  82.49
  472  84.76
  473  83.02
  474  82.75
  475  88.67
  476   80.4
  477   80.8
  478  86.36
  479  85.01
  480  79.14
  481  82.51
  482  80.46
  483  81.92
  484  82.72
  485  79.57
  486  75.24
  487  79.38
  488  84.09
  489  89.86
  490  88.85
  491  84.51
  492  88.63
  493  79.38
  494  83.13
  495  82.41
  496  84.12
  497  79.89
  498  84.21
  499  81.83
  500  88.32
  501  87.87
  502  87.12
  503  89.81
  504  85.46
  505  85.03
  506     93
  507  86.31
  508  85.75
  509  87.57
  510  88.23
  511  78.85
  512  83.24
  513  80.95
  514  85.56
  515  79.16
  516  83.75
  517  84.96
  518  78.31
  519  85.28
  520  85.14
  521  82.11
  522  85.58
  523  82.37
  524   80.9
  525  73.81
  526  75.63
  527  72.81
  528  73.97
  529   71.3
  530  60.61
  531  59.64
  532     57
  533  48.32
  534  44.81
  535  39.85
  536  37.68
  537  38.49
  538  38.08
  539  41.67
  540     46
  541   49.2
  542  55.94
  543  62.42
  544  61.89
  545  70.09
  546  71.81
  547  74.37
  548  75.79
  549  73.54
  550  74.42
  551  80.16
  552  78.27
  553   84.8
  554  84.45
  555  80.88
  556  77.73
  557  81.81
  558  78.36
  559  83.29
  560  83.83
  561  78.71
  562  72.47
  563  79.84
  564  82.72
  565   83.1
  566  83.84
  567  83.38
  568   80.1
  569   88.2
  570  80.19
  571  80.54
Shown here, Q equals -3.7 N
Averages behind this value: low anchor 80.7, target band 82.9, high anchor 65.2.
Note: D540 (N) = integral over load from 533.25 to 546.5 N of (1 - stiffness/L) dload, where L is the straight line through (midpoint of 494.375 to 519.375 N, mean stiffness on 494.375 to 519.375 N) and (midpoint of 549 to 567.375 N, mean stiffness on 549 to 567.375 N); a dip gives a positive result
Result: 5.1 N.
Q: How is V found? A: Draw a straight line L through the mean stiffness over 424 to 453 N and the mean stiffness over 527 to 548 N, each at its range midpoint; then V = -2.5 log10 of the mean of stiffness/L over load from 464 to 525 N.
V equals -0.25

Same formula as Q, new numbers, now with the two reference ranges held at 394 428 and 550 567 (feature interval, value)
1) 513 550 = 6.36 N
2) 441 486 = -2.05 N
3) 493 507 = -0.91 N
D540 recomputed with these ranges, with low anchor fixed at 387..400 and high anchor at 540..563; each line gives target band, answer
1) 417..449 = -2.1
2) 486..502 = -2.0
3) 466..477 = -1.3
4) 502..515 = -1.9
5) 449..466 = -2.1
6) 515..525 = -1.1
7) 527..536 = 2.1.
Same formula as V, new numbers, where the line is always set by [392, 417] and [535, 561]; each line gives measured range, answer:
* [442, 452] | -0.09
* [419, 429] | -0.02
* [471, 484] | -0.14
